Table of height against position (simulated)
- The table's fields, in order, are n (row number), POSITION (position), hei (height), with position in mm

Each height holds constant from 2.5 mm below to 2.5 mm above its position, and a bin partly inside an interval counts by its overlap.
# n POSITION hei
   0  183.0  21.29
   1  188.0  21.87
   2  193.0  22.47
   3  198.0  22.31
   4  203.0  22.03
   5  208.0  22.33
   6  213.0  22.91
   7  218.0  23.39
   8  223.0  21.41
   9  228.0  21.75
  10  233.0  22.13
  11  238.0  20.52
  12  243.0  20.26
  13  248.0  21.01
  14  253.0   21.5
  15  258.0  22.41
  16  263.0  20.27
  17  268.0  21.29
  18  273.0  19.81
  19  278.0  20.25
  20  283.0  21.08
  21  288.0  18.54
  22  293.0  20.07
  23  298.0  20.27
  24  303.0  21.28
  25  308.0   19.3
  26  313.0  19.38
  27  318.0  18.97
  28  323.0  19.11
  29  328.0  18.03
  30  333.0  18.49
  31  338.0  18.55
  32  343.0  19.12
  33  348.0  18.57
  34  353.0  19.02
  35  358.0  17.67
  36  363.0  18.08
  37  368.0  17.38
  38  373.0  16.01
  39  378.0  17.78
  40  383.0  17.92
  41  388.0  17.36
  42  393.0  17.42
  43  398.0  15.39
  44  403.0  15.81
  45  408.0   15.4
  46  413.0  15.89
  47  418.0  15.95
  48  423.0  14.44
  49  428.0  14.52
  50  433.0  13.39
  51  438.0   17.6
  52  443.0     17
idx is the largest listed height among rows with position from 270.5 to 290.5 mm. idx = 21.08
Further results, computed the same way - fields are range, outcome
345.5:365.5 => 19.02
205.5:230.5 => 23.39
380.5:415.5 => 17.92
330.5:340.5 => 18.55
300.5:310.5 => 21.28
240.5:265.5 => 22.41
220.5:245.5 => 22.13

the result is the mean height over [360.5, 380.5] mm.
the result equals 17.3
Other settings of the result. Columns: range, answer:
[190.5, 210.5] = 22.3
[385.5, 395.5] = 17.4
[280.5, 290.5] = 19.8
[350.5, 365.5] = 18.3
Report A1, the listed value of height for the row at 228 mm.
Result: 21.75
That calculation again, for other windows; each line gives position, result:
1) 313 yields 19.38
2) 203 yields 22.03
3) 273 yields 19.81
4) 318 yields 18.97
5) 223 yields 21.41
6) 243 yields 20.26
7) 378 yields 17.78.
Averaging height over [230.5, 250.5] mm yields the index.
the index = 21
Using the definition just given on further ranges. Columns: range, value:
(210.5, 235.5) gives 22.3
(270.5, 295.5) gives 19.9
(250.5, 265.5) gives 21.4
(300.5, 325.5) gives 19.6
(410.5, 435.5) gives 14.8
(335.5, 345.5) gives 18.8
